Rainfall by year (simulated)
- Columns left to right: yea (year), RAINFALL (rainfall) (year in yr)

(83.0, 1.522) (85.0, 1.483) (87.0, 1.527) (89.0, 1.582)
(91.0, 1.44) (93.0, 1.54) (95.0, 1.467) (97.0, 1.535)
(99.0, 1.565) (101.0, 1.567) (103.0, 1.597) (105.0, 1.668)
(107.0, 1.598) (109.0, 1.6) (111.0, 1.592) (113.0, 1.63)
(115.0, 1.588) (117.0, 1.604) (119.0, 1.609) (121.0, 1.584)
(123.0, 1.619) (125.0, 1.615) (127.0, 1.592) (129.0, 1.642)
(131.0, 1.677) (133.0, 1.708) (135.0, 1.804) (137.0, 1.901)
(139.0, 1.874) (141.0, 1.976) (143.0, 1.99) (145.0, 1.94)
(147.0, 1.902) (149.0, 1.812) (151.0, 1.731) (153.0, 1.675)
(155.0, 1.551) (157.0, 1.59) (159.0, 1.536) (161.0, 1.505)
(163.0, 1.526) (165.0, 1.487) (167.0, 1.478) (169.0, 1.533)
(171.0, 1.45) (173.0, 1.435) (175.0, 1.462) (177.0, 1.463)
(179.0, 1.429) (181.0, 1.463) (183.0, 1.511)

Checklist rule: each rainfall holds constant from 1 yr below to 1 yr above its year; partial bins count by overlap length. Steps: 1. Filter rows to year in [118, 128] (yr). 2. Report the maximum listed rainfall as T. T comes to 1.619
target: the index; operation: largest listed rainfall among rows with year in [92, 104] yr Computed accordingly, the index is 1.597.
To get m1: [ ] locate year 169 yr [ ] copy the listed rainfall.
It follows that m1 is 1.533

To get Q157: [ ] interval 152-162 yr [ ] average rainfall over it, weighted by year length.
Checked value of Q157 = 1.57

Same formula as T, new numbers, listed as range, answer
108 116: 1.63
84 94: 1.582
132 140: 1.901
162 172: 1.533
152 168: 1.675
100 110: 1.668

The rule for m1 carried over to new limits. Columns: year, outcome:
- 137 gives 1.901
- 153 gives 1.675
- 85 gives 1.483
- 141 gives 1.976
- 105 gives 1.668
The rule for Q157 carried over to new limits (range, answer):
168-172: 1.49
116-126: 1.61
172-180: 1.45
